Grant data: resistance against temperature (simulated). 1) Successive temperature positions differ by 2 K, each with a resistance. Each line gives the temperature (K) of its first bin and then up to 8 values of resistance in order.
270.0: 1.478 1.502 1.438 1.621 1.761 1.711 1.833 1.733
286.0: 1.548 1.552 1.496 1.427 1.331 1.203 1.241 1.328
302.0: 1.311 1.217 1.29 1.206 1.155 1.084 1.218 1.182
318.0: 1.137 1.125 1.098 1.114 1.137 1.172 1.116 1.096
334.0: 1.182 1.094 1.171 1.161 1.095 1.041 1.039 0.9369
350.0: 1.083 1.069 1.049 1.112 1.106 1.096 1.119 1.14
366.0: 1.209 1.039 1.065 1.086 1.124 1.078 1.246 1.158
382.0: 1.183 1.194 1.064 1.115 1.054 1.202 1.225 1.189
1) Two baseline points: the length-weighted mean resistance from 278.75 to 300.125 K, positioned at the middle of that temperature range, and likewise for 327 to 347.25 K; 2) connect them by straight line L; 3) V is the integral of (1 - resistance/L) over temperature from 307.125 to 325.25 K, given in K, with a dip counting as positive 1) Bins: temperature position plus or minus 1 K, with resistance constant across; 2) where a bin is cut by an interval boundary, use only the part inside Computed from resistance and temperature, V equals 1.9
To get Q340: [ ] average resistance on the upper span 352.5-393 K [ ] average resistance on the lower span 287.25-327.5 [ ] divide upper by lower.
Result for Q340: 0.90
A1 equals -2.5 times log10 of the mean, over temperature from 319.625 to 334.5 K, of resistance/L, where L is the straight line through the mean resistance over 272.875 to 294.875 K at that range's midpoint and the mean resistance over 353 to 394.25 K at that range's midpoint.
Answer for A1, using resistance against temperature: 0.206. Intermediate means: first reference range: 1.59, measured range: 1.13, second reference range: 1.13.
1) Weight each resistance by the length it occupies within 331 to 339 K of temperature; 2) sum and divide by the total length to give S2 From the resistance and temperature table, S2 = 1.14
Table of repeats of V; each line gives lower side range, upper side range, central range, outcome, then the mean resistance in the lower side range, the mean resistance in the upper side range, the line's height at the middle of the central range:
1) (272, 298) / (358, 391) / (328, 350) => 3.3 K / 1.54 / 1.12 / 1.29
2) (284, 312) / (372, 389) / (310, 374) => 6.3 K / 1.34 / 1.14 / 1.23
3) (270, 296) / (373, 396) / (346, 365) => 2.9 K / 1.56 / 1.15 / 1.27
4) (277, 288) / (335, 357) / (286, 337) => 6.8 K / 1.7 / 1.08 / 1.42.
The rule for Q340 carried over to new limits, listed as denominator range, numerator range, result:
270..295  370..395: 0.72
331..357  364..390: 1.04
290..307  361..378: 0.85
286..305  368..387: 0.83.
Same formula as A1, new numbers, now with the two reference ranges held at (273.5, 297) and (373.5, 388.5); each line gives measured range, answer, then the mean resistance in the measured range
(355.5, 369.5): 0.10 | 1.12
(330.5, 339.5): 0.18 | 1.14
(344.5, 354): 0.23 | 1.03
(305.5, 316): 0.22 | 1.19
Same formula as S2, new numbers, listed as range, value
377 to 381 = 1.2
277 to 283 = 1.77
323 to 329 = 1.14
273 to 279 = 1.61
